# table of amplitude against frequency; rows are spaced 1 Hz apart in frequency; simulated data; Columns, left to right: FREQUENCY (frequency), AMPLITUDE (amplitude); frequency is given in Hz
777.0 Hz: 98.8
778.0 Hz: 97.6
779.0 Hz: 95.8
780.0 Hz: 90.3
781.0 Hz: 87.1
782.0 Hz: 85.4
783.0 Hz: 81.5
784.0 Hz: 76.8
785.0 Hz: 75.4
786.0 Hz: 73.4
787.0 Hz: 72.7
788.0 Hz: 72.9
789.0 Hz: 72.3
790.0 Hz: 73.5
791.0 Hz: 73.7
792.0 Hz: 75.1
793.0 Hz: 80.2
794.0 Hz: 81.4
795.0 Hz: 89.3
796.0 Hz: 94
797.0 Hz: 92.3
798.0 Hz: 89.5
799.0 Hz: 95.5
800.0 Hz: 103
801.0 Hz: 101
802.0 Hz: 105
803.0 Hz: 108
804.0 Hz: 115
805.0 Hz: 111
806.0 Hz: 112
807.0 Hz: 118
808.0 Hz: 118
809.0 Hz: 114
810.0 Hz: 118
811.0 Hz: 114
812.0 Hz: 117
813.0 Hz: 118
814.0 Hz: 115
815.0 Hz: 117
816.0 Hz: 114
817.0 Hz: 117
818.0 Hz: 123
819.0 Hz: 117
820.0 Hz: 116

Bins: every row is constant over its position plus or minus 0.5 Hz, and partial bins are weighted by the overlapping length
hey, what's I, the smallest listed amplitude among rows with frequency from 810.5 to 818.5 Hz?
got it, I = 114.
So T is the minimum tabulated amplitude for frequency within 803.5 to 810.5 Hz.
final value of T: 111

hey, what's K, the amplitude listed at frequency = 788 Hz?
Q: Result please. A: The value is 72.9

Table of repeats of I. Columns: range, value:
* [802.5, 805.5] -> 108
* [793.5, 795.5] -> 81.4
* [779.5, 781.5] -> 87.1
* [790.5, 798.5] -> 73.7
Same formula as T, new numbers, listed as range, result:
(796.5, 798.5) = 89.5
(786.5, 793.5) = 72.3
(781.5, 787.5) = 72.7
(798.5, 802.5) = 95.5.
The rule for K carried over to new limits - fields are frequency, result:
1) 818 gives 123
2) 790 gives 73.5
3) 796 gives 94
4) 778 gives 97.6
